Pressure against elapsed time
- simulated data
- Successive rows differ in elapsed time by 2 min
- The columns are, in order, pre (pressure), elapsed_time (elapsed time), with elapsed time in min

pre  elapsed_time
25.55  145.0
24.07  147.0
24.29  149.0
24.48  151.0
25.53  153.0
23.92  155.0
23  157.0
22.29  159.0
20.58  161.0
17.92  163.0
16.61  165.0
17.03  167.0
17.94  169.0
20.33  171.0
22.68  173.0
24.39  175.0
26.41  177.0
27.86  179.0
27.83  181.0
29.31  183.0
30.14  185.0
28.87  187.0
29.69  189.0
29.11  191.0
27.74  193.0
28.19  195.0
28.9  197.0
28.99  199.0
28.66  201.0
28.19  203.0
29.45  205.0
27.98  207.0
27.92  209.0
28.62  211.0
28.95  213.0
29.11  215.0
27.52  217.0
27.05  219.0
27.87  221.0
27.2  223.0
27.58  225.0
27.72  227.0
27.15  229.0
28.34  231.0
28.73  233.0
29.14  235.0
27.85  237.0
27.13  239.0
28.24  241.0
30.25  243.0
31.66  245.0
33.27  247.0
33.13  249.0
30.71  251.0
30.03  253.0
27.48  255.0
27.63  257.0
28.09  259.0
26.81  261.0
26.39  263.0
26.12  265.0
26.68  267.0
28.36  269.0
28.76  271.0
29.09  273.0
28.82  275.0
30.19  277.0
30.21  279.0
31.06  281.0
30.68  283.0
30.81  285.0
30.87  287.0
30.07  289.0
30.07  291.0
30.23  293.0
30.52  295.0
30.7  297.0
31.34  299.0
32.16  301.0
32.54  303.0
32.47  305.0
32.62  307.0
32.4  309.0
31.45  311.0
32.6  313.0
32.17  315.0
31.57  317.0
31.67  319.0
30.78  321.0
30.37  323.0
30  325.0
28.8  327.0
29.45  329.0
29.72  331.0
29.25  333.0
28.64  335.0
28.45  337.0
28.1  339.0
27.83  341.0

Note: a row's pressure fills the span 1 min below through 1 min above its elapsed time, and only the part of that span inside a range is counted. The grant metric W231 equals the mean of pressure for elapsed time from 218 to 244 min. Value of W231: 28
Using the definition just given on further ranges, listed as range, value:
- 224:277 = 28.7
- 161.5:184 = 22.5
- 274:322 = 31.2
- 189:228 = 28.3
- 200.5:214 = 28.5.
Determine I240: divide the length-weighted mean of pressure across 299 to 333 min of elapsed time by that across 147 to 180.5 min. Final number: 1.40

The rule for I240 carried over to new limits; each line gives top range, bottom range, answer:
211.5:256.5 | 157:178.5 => 1.38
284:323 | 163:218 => 1.19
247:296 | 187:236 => 1.04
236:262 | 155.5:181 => 1.35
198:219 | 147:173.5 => 1.33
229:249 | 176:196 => 1.03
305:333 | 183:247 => 1.09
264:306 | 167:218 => 1.11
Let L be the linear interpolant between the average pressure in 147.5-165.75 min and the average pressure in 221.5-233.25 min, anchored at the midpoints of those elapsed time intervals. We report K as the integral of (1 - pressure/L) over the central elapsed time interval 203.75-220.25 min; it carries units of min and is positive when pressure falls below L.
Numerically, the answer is -1.1 min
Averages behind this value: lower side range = 22.2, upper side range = 27.7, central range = 28.3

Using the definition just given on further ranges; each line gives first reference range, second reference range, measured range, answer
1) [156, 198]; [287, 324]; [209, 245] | -1.30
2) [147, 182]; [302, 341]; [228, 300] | -4.43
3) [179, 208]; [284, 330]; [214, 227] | 0.71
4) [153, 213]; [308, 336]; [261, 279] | 0.41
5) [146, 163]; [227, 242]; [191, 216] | -2.31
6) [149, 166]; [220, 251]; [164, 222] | -3.27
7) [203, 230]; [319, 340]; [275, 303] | -1.68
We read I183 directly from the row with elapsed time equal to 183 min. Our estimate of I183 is 29.31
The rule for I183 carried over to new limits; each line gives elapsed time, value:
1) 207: 27.98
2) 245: 31.66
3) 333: 29.25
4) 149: 24.29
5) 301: 32.16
